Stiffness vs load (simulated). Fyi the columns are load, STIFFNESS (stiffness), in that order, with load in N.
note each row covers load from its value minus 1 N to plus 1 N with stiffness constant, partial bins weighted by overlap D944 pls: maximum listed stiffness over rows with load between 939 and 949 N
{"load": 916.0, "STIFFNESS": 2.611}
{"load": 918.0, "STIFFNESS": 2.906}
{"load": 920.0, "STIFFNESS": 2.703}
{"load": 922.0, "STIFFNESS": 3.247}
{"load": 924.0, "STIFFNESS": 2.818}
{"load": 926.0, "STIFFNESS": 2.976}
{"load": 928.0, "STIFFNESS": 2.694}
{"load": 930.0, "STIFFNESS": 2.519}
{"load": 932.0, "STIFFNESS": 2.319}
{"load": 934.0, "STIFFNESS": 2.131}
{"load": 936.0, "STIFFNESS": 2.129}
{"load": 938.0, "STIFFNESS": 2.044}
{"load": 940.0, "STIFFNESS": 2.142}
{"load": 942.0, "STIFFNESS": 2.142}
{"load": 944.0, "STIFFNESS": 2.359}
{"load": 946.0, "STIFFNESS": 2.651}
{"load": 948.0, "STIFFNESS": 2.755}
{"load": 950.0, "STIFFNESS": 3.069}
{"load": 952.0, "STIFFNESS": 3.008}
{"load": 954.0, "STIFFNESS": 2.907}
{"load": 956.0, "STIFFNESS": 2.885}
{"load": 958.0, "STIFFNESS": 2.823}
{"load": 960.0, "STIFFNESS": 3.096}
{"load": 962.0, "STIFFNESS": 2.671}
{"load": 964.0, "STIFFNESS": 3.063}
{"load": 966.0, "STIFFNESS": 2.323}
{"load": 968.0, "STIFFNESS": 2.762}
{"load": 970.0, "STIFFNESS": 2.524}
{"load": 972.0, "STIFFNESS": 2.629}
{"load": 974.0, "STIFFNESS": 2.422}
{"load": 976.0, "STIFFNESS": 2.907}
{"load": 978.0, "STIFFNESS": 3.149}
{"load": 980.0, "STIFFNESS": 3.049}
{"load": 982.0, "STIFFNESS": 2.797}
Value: 2.755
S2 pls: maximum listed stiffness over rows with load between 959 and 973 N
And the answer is 3.096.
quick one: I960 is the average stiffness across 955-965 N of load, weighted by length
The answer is 2.91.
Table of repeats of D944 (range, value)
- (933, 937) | 2.131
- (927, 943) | 2.694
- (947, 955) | 3.069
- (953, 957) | 2.907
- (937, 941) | 2.142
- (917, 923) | 3.247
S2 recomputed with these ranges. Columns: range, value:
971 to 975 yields 2.629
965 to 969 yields 2.762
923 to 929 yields 2.976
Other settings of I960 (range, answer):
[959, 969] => 2.78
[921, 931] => 2.85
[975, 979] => 3.03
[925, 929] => 2.83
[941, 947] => 2.38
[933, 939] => 2.1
